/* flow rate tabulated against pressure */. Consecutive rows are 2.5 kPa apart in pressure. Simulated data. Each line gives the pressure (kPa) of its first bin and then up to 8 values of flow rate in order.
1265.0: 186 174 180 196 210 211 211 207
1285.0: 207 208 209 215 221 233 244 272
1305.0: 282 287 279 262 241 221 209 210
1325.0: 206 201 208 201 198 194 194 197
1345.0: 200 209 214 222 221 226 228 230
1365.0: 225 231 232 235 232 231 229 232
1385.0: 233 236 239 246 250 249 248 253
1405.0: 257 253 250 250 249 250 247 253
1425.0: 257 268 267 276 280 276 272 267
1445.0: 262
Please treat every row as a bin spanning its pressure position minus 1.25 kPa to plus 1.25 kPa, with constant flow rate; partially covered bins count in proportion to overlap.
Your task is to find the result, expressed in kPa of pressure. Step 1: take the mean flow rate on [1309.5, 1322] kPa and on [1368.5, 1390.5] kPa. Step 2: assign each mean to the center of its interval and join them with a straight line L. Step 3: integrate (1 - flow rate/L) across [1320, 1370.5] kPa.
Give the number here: 5.1 kPa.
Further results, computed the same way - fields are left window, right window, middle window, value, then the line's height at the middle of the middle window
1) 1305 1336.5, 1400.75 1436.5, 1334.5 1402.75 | 4.8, 243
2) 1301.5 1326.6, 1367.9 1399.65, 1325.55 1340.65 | 2.7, 244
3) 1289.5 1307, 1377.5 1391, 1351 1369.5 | 0.8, 236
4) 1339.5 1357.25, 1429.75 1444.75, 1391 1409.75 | -0.3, 247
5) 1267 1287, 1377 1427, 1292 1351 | -2.4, 217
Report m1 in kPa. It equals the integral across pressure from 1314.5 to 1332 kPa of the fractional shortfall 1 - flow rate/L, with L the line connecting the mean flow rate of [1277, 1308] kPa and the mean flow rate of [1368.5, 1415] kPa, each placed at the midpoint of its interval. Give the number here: 1.6 kPa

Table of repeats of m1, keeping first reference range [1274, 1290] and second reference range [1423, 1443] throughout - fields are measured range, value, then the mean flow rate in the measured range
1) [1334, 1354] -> 2.6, 204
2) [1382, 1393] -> 0.6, 237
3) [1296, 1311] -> -3.3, 265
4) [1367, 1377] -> 0.5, 232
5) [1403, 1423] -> 0.8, 251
